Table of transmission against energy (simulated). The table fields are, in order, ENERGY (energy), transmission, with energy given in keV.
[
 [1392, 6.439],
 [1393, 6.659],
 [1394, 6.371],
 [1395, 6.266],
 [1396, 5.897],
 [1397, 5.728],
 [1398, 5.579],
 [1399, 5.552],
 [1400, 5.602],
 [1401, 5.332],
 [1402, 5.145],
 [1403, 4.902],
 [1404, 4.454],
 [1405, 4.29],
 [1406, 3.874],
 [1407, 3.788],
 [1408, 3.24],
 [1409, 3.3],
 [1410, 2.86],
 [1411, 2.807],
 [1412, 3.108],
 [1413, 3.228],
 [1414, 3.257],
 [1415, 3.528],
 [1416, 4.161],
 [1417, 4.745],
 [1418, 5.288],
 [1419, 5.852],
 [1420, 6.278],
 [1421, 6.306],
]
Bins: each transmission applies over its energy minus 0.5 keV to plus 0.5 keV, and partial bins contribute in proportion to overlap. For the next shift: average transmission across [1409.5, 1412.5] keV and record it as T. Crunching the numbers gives 2.93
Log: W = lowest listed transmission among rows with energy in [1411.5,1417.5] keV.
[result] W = 3.108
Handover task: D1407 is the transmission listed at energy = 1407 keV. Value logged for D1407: 3.788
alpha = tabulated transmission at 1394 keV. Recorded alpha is 6.371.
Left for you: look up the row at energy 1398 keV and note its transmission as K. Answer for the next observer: 5.579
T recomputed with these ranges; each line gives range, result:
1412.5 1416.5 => 3.54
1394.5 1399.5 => 5.8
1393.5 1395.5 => 6.32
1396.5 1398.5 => 5.65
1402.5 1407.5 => 4.26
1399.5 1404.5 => 5.09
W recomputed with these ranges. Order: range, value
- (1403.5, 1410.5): 2.86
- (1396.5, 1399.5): 5.552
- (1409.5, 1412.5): 2.807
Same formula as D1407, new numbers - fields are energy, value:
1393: 6.659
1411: 2.807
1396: 5.897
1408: 3.24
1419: 5.852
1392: 6.439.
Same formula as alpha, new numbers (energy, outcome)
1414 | 3.257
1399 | 5.552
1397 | 5.728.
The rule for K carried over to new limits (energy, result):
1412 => 3.108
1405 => 4.29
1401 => 5.332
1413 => 3.228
